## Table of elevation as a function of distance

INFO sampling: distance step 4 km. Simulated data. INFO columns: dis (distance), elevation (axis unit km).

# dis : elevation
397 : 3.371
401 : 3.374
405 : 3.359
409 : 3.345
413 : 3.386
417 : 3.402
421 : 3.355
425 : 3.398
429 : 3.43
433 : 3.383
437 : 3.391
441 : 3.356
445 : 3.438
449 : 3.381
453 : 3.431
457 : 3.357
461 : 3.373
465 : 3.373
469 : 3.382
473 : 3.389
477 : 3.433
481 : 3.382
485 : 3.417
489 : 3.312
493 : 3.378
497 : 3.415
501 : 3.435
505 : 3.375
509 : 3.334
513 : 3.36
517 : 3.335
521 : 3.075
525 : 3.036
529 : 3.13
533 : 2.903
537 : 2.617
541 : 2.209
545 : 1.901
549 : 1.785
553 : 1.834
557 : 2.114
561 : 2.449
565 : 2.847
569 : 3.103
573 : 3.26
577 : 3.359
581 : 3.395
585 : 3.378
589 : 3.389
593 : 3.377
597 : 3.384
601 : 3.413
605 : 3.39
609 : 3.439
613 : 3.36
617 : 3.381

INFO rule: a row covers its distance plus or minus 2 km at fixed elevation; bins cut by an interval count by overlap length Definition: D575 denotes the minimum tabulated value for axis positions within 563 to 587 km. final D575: 2.847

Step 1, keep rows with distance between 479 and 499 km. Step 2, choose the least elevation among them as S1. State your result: 3.312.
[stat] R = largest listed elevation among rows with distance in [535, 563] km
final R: 2.617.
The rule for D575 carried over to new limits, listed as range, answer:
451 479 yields 3.357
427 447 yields 3.356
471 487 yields 3.382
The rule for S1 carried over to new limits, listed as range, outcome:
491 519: 3.334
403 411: 3.345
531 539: 2.617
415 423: 3.355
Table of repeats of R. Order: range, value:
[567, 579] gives 3.359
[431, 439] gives 3.391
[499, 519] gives 3.435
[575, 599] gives 3.395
